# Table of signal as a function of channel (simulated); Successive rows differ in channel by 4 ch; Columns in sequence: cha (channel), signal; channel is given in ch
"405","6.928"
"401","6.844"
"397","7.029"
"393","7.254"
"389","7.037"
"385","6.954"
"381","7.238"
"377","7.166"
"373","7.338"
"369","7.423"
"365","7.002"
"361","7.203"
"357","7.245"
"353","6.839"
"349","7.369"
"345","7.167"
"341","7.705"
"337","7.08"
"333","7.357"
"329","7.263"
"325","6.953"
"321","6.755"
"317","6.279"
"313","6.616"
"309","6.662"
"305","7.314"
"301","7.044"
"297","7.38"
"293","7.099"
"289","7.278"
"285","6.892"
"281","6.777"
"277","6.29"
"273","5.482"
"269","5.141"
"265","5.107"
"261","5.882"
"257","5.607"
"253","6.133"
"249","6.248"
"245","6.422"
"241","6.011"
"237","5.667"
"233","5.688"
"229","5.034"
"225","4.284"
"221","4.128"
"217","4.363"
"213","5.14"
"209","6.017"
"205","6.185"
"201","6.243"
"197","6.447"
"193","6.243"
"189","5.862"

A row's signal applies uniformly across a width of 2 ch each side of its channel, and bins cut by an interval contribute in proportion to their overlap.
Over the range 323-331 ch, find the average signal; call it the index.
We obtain 7.11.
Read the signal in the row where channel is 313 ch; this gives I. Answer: 6.616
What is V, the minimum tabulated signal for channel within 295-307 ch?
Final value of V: 7.044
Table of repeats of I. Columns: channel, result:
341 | 7.705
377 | 7.166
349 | 7.369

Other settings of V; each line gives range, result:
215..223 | 4.128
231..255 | 5.667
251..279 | 5.107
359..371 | 7.002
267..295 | 5.141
